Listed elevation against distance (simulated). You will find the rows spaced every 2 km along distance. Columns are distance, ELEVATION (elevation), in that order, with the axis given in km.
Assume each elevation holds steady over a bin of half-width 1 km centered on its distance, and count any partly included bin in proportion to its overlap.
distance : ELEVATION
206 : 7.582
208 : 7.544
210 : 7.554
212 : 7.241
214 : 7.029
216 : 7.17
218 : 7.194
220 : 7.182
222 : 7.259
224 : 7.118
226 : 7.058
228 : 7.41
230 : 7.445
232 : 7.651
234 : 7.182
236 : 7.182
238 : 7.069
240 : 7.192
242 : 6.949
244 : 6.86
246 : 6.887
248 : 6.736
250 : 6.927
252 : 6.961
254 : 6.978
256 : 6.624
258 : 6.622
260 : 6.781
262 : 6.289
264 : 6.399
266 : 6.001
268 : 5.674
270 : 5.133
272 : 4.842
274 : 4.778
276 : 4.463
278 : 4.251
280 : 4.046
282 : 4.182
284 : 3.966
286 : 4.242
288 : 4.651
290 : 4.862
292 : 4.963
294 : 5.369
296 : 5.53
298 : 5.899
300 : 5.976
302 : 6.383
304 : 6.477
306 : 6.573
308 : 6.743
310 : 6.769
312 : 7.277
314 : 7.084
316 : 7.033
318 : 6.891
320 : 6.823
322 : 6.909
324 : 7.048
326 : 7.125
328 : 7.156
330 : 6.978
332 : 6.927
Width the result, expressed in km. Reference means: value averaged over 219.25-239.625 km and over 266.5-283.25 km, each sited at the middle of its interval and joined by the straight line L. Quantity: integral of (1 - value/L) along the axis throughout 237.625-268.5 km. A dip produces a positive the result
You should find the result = -4.1 km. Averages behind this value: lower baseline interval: 7.25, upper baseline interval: 4.7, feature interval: 6.69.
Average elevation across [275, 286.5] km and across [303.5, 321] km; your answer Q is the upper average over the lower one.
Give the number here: 1.64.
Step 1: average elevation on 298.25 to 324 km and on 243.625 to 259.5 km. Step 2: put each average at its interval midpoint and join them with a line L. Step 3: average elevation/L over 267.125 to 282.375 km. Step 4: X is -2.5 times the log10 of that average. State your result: 0.40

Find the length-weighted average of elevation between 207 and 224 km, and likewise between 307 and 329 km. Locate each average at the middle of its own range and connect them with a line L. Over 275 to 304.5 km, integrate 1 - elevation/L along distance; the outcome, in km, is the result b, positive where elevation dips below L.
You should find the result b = 8.6 km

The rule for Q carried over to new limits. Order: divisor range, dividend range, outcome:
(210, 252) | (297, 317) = 0.93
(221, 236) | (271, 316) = 0.75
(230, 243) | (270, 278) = 0.65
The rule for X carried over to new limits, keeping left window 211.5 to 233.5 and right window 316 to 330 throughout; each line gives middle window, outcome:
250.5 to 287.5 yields 0.29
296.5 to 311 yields 0.11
